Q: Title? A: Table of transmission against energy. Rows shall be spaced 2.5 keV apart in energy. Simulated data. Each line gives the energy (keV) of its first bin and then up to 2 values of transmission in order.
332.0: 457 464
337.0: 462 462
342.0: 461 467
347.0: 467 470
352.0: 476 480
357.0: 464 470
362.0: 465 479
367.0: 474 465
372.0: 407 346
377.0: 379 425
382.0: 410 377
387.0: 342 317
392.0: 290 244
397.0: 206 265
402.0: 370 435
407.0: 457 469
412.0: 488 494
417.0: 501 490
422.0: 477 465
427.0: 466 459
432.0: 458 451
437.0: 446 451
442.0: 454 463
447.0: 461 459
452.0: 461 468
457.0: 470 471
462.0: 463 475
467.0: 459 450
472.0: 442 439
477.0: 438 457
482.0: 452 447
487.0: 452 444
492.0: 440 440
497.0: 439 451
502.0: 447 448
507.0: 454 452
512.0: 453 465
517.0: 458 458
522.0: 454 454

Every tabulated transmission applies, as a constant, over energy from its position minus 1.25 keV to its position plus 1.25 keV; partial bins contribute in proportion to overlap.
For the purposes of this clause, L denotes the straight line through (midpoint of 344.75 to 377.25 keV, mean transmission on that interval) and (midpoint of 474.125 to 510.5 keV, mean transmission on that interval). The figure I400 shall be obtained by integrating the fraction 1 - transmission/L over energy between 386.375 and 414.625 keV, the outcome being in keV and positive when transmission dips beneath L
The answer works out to 5.7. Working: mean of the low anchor 452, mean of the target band 360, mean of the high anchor 447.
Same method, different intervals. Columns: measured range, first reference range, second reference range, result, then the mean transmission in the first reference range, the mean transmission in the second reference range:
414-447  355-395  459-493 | -2.9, 402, 452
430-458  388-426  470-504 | -2.6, 398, 445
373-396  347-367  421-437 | 5.9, 472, 461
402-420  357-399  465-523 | -3.0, 381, 450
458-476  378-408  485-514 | -1.8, 344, 448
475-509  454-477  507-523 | 0.8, 458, 456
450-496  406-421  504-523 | 1.3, 484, 456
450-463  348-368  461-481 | -0.3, 472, 453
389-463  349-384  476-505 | 2.3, 442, 446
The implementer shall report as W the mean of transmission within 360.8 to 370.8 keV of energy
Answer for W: 470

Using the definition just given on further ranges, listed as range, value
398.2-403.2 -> 316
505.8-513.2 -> 453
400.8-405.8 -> 403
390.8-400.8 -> 252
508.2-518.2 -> 457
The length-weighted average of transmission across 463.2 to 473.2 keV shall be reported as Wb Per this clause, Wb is 457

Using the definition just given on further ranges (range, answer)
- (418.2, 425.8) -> 477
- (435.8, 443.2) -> 450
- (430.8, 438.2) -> 452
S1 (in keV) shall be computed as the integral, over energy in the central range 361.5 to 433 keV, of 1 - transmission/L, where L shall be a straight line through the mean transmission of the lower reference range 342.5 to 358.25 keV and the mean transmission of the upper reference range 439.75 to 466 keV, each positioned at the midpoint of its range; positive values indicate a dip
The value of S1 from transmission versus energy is 8.7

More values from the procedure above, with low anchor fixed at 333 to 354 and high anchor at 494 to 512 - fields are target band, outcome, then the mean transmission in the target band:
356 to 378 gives 1.17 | 439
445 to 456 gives -0.20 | 462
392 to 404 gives 4.61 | 283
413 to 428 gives -0.82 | 483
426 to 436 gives -0.04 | 458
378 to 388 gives 1.57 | 389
